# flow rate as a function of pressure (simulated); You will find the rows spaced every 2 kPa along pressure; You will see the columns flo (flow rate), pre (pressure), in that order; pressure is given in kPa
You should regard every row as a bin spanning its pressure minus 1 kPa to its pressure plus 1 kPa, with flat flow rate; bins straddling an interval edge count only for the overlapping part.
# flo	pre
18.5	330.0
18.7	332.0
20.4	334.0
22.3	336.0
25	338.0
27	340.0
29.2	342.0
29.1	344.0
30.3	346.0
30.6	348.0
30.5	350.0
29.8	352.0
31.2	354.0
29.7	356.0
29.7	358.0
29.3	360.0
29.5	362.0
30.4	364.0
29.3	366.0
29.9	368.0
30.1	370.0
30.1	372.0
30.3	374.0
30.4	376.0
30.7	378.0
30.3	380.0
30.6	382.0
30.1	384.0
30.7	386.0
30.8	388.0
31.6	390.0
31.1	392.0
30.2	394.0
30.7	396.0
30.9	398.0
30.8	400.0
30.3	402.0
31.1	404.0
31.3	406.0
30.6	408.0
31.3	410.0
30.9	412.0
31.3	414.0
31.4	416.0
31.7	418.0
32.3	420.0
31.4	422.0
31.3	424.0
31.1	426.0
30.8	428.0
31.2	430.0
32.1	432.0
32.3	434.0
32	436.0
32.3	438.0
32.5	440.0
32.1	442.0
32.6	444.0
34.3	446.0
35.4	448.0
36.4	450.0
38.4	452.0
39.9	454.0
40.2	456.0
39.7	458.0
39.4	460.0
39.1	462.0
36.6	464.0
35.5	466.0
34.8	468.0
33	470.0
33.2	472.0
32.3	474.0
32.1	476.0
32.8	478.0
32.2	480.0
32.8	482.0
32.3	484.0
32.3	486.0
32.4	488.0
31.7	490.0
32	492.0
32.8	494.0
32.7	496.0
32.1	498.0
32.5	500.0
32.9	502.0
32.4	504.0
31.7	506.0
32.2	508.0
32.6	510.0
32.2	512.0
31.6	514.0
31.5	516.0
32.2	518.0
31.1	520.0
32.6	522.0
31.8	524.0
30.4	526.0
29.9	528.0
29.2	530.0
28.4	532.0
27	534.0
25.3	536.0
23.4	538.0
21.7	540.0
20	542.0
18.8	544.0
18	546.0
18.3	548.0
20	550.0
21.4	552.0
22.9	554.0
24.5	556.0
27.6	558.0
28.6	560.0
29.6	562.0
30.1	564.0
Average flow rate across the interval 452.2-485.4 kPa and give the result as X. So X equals 35.4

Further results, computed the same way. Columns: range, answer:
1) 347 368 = 30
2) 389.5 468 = 33.2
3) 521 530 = 31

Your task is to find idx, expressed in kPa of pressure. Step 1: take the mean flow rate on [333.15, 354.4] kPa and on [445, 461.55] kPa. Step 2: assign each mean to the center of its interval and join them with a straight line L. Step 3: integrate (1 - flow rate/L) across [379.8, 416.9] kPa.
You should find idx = 2.2 kPa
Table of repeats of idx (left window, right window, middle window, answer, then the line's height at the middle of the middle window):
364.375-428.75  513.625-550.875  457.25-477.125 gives -4.9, 28.5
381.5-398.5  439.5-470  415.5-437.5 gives 1.5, 33.9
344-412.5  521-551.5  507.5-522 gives -3.5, 25.7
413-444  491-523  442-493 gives -4.5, 32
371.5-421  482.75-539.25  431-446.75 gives -0.8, 30.9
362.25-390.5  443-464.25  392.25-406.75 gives 0.8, 32.5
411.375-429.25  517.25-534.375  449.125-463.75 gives -3.7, 31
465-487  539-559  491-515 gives -3.1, 28.7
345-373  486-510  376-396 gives -0.1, 30.5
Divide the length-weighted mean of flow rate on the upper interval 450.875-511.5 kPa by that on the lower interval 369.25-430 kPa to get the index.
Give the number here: 1.11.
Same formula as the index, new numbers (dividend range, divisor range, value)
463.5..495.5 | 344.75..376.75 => 1.10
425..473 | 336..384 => 1.18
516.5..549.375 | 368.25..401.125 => 0.86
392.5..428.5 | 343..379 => 1.03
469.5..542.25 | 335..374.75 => 1.06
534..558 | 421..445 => 0.69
